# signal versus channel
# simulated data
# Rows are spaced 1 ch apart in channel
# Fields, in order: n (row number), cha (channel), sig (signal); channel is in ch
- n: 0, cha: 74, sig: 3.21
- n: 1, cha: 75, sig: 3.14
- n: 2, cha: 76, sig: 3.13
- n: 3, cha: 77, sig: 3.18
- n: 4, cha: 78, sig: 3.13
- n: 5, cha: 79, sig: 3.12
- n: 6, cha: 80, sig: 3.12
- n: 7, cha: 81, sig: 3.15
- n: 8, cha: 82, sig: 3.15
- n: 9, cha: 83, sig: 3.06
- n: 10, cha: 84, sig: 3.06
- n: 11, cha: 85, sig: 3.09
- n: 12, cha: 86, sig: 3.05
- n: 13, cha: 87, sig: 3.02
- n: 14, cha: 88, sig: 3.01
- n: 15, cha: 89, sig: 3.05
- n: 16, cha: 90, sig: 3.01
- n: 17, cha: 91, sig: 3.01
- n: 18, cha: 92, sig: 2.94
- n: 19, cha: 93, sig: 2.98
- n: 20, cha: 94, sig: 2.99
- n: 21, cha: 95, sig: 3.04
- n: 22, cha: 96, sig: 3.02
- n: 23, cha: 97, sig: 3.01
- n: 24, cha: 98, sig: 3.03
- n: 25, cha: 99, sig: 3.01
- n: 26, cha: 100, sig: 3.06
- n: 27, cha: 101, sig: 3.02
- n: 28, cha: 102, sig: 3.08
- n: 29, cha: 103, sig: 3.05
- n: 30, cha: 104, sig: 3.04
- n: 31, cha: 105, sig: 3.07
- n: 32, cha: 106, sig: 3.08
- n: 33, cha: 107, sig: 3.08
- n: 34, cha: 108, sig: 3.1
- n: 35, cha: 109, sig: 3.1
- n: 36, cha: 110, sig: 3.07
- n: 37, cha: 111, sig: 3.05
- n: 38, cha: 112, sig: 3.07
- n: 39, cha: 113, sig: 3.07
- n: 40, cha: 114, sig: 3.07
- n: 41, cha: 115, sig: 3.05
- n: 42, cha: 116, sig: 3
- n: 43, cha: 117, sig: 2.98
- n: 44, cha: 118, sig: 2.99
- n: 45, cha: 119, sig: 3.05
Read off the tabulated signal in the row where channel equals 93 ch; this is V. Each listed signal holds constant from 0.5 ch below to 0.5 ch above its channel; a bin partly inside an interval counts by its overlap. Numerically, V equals 2.98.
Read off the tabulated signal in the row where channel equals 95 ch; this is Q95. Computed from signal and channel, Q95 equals 3.04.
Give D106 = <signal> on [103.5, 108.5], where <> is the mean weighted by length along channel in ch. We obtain 3.07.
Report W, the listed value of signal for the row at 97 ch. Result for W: 3.01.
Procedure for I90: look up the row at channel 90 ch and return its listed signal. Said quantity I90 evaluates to 3.01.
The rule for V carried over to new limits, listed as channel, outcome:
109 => 3.1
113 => 3.07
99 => 3.01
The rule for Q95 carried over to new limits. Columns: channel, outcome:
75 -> 3.14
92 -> 2.94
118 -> 2.99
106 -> 3.08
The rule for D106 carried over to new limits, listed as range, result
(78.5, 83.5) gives 3.12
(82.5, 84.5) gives 3.06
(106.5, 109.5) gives 3.09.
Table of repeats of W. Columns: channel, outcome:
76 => 3.13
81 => 3.15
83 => 3.06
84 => 3.06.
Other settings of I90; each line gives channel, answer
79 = 3.12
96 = 3.02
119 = 3.05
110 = 3.07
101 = 3.02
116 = 3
